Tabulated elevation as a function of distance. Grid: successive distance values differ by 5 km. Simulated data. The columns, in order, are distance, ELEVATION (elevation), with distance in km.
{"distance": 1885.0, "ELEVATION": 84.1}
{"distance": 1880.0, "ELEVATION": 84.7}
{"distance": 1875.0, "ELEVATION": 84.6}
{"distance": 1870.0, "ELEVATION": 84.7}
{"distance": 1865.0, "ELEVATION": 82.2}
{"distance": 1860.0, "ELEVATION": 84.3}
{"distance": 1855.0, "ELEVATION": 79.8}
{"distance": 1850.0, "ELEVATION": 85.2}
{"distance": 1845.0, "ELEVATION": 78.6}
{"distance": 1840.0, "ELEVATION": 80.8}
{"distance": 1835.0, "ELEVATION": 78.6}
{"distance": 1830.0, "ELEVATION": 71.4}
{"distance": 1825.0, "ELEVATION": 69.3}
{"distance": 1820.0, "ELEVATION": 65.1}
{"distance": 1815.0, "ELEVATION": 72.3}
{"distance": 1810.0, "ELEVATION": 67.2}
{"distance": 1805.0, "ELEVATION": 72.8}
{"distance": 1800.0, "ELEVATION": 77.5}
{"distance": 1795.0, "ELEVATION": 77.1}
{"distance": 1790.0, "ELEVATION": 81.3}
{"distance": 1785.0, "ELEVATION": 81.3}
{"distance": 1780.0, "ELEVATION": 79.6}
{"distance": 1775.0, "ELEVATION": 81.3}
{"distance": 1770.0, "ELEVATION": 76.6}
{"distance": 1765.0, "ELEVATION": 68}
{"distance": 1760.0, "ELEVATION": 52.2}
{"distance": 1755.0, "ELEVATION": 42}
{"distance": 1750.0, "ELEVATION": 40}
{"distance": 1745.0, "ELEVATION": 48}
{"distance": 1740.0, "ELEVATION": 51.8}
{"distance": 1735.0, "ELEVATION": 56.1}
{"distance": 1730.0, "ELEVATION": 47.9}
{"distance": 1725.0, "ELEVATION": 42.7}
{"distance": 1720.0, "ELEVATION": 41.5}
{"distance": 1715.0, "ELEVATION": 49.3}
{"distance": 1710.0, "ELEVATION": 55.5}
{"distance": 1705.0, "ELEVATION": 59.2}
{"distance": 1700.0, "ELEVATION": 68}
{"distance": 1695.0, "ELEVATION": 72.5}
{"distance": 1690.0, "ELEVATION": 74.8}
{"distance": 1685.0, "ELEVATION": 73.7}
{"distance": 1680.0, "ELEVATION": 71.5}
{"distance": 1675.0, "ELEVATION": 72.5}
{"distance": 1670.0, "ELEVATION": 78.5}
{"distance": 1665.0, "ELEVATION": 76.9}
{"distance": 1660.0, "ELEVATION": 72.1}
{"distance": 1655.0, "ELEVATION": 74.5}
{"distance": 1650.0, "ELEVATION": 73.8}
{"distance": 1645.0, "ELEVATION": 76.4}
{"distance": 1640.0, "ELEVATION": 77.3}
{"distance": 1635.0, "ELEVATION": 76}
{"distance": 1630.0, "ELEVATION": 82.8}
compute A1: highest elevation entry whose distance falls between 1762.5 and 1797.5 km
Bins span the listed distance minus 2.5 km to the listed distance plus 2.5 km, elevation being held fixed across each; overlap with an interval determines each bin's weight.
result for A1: 81.3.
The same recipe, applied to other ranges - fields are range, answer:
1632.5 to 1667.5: 77.3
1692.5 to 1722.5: 72.5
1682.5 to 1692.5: 74.8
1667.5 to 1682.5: 78.5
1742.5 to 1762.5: 52.2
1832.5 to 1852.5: 85.2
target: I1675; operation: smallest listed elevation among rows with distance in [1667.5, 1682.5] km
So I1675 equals 71.5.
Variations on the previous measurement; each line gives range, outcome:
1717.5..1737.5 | 41.5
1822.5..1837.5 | 69.3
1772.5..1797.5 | 77.1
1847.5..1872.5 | 79.8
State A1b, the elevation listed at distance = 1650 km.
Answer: 73.8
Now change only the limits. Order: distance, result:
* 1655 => 74.5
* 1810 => 67.2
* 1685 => 73.7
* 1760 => 52.2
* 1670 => 78.5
